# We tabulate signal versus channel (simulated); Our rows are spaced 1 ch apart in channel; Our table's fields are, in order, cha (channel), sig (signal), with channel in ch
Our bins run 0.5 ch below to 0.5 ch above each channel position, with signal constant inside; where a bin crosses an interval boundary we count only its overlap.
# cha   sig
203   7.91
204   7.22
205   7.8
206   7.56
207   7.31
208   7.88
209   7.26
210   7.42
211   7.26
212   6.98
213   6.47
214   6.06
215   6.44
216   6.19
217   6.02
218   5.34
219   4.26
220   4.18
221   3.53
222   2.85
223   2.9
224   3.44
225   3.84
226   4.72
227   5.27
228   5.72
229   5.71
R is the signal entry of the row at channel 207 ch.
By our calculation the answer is 7.31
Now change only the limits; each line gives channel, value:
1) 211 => 7.26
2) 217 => 6.02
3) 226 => 4.72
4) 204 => 7.22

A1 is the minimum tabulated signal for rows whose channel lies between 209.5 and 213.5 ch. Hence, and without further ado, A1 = 6.47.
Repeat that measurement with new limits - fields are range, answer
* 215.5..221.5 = 3.53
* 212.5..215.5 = 6.06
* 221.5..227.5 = 2.85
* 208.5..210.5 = 7.26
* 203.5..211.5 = 7.22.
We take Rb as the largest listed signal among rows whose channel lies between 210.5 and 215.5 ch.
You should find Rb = 7.26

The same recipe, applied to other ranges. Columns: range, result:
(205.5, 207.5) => 7.56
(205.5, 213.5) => 7.88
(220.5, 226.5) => 4.72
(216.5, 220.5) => 6.02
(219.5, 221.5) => 4.18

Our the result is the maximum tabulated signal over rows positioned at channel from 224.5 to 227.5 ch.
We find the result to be 5.27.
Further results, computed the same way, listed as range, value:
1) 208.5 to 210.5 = 7.42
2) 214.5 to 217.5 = 6.44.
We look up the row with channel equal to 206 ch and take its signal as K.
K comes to 7.56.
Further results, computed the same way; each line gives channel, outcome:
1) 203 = 7.91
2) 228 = 5.72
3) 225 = 3.84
